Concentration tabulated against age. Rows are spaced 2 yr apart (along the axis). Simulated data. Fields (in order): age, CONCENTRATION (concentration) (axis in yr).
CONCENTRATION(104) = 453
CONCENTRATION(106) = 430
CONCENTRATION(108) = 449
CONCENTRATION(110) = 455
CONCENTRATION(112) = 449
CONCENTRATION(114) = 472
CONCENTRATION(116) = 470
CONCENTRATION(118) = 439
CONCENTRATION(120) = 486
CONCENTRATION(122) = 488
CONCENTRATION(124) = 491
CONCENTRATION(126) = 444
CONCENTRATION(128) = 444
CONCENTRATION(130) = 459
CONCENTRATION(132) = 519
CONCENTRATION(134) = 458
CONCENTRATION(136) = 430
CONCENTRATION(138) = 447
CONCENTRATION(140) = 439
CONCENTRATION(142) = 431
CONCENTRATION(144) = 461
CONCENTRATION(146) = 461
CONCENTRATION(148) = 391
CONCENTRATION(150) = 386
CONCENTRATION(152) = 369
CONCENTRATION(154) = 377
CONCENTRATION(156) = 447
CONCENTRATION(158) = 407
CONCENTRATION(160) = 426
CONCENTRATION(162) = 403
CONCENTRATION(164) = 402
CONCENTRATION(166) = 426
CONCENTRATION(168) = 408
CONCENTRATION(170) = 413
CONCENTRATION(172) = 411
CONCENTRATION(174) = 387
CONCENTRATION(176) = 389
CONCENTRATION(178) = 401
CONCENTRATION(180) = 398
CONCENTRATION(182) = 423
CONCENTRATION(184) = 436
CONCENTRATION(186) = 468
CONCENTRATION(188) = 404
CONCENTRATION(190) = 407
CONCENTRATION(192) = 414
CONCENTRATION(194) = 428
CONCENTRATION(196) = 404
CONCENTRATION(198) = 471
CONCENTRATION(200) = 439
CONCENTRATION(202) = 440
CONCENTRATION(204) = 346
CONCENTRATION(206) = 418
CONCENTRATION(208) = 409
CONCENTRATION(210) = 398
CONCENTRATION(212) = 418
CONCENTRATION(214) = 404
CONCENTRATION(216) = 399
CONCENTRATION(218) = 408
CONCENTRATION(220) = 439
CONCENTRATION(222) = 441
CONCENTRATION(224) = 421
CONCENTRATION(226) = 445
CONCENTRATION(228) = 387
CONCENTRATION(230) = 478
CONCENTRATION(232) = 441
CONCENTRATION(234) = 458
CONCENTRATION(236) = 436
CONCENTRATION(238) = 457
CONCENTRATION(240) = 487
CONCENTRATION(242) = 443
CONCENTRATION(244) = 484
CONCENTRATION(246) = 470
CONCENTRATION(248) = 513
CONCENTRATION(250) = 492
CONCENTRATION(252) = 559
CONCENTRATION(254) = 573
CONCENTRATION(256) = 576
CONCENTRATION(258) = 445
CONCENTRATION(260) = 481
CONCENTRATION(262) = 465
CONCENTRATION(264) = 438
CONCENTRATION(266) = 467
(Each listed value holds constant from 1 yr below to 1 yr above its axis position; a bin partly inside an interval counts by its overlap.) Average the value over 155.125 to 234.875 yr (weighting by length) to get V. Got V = 419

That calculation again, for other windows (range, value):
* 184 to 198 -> 426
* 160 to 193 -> 412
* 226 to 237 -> 440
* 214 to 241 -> 437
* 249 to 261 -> 521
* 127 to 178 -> 423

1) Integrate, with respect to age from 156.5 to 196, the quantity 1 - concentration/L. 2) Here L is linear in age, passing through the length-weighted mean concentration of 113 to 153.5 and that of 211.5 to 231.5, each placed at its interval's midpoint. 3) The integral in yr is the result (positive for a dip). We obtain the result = 2.1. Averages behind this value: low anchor 448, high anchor 425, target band 413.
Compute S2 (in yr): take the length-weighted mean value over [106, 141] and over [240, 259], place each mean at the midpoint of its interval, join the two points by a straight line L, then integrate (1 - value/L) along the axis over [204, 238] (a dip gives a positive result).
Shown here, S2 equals 4.9 yr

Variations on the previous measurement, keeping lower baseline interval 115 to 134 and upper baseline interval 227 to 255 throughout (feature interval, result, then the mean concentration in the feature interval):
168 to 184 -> 2.29 yr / 406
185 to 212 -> 3.17 yr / 419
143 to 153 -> 1.23 yr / 414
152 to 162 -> 1.35 yr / 409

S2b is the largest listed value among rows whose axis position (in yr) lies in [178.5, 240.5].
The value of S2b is 487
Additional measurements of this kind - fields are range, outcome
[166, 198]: 471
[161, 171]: 426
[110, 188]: 519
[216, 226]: 445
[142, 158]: 461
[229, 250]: 513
